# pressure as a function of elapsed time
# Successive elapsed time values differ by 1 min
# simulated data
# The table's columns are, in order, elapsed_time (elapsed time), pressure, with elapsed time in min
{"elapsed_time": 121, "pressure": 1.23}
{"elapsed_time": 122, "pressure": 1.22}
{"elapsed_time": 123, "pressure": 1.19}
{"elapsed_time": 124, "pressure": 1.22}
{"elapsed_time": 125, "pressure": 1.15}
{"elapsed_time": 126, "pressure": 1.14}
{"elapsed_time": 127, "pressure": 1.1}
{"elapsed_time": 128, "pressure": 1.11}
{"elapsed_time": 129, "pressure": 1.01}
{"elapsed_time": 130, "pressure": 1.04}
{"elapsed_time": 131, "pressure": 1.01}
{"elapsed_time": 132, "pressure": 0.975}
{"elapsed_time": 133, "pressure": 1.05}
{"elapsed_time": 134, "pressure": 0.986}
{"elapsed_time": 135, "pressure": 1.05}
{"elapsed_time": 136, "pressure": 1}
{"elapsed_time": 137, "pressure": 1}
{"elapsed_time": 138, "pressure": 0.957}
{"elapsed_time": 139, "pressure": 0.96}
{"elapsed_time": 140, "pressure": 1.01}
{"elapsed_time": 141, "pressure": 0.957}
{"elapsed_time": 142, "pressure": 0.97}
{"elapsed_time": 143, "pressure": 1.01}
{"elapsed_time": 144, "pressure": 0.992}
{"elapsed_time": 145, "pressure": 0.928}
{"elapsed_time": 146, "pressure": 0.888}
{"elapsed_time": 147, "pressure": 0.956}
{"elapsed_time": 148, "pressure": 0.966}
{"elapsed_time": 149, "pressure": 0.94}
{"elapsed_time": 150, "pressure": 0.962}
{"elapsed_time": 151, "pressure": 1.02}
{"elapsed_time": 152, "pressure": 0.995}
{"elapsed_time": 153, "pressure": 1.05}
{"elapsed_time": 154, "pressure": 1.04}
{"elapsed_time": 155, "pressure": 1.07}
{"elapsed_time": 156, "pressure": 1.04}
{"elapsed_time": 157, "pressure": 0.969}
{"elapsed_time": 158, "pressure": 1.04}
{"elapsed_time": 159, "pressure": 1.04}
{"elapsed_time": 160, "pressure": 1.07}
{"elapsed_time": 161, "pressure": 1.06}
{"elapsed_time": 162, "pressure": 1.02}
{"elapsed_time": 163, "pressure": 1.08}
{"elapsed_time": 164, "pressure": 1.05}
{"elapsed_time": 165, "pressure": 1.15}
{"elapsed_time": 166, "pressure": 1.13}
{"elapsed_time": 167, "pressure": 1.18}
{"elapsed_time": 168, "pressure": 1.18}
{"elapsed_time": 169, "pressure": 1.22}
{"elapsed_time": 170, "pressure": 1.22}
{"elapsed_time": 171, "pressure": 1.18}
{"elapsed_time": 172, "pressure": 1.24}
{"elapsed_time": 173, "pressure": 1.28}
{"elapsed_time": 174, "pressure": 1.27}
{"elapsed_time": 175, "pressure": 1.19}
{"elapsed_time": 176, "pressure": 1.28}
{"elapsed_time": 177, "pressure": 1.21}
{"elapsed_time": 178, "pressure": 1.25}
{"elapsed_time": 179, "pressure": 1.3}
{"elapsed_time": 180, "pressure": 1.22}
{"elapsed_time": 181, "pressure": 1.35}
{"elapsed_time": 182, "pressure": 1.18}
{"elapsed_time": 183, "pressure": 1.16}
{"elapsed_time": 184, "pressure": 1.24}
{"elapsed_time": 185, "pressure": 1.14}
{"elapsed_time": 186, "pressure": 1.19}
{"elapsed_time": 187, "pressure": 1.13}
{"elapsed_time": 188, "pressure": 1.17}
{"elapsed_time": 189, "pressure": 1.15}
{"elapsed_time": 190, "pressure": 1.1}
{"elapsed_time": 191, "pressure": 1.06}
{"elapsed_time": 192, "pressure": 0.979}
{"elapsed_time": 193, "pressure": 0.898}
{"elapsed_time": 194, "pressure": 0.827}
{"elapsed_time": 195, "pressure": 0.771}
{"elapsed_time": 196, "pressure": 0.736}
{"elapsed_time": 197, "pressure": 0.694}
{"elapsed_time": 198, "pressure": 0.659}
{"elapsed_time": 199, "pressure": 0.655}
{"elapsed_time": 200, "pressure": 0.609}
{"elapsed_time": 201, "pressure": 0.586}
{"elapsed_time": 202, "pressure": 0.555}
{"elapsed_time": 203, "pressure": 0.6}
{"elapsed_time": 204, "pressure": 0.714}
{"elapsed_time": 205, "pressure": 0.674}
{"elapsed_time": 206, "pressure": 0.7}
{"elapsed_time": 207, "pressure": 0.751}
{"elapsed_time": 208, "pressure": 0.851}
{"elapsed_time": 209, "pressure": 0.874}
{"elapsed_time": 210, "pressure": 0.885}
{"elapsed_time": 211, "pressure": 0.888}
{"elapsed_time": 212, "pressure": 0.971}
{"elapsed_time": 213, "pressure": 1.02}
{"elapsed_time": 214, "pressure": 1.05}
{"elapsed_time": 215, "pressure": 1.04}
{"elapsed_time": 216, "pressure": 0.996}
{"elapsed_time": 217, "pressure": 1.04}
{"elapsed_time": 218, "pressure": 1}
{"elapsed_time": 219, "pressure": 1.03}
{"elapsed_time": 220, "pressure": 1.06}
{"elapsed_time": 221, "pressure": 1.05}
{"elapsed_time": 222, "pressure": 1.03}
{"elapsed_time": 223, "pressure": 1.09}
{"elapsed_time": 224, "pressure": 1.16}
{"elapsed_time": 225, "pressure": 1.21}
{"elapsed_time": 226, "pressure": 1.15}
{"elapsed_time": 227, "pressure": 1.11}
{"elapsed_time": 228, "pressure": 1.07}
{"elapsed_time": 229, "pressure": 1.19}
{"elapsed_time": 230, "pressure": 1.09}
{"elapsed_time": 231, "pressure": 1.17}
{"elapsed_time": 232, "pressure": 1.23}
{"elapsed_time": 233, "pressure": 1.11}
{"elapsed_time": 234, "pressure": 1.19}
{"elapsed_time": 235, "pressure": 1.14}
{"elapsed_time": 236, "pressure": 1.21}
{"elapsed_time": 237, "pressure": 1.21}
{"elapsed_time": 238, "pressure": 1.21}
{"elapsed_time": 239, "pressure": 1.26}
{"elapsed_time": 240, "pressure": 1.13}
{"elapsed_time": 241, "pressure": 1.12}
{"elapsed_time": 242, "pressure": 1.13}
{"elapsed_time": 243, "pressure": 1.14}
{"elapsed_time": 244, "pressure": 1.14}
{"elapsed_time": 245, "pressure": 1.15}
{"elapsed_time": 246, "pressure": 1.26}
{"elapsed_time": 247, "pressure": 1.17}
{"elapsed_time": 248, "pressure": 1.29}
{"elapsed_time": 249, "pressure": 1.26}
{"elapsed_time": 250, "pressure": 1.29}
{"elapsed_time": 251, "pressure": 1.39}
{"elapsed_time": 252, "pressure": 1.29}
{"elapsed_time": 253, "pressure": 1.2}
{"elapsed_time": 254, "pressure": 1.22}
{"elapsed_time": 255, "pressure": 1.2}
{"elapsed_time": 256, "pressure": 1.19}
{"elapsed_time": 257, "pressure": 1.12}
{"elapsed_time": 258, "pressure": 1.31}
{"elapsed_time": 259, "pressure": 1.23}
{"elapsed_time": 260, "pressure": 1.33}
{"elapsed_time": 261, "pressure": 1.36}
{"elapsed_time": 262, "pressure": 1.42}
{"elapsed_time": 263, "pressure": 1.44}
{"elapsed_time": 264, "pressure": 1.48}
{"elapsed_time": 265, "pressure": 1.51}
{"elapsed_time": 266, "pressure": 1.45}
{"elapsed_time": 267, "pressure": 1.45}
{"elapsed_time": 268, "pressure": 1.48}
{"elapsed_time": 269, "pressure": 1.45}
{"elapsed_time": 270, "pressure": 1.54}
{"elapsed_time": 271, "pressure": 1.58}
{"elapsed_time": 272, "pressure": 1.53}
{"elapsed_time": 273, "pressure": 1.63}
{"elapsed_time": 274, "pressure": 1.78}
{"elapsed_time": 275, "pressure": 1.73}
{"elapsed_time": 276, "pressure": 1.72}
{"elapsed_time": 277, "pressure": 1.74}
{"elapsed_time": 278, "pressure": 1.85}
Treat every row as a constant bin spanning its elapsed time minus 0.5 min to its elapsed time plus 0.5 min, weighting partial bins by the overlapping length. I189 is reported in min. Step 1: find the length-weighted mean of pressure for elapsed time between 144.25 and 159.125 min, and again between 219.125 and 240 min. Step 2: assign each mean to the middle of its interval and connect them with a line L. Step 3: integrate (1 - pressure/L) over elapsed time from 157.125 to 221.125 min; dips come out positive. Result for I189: 2.83 min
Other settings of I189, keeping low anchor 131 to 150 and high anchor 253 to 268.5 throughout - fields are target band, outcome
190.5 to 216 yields 7.9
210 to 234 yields 2.9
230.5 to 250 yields 1.4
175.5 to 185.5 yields -1.2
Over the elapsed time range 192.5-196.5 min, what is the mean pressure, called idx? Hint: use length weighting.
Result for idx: 0.808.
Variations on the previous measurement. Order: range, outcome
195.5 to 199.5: 0.686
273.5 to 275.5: 1.75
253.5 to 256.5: 1.2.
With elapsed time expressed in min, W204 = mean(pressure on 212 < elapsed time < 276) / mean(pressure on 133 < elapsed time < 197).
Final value 1.17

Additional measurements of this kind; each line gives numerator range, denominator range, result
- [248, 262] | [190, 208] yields 1.70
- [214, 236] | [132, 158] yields 1.11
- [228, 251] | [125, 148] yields 1.18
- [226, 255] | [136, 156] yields 1.21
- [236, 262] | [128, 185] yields 1.13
